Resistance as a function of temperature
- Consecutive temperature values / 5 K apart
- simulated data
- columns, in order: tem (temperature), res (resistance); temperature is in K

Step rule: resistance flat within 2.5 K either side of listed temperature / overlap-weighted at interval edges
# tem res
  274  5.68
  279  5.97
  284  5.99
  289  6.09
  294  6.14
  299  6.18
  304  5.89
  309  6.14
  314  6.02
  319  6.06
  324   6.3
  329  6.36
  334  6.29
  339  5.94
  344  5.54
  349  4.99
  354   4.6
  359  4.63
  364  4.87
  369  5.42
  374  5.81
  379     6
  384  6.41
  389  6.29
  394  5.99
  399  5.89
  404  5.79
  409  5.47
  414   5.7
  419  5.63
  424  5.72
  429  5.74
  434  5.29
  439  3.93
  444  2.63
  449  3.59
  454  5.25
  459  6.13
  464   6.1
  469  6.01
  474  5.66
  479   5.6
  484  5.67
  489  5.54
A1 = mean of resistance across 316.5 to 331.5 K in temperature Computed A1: 6.24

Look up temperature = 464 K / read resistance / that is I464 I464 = 6.1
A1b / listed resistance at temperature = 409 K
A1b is 5.47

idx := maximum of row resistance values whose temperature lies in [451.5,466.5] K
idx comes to 6.13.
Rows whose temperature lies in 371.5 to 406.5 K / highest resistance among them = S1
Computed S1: 6.41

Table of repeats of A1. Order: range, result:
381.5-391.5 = 6.35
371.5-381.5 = 5.9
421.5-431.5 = 5.73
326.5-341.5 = 6.2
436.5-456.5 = 3.85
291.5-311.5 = 6.09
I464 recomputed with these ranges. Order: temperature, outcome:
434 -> 5.29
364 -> 4.87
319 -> 6.06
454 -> 5.25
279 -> 5.97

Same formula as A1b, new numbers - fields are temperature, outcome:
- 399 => 5.89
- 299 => 6.18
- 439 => 3.93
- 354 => 4.6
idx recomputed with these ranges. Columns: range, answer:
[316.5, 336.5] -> 6.36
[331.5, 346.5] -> 6.29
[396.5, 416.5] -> 5.89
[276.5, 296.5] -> 6.14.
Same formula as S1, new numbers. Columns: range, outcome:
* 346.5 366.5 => 4.99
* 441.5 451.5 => 3.59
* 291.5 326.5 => 6.3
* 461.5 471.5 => 6.1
